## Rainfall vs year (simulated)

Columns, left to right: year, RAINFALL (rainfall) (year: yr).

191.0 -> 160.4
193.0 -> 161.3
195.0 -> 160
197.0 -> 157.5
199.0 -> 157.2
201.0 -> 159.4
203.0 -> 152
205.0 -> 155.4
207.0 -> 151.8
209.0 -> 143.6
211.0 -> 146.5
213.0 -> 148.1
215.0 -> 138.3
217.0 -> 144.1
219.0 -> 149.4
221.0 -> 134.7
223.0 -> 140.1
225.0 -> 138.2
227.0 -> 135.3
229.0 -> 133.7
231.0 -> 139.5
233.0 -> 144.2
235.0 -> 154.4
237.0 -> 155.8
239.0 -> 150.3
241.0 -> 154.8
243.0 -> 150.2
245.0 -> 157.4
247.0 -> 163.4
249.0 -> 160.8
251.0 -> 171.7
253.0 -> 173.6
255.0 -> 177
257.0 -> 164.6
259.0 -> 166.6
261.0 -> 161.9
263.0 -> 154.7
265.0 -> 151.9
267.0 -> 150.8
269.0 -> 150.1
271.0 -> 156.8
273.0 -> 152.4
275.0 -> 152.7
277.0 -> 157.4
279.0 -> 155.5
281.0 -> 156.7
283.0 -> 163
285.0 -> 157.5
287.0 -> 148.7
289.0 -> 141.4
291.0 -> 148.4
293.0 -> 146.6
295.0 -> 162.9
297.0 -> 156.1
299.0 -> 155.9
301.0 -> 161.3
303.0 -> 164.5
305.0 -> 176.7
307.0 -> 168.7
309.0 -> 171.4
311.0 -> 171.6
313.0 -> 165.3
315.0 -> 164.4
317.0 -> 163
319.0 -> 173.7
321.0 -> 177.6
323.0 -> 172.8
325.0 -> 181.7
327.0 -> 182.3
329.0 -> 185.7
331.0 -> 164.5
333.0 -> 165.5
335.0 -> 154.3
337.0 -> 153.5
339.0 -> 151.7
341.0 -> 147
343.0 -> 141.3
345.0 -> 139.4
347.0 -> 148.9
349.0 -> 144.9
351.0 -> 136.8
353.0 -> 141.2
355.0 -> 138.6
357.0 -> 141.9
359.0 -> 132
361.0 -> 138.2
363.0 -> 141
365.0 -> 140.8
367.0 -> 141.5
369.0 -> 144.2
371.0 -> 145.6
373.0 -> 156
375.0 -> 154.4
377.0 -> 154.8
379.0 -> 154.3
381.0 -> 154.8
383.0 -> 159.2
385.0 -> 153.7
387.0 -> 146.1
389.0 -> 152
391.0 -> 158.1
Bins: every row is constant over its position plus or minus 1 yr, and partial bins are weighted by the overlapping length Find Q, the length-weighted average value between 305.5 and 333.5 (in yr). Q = 172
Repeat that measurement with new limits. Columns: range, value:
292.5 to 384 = 156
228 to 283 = 156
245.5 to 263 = 166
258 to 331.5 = 162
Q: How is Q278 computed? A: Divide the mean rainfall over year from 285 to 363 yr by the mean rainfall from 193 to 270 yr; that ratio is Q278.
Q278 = 1.03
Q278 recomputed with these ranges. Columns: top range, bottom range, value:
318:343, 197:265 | 1.09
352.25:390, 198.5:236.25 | 1.01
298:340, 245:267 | 1.03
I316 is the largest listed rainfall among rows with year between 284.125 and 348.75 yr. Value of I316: 185.7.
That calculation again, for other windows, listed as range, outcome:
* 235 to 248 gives 163.4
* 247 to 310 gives 177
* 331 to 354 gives 165.5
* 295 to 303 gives 164.5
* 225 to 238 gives 155.8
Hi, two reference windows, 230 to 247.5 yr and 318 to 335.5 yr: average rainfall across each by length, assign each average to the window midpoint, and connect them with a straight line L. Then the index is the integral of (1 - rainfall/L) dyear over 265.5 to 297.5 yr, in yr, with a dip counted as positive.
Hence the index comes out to 1.8 yr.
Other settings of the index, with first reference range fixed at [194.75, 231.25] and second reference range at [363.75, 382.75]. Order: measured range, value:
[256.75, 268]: -0.8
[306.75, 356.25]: -3.7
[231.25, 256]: -2.0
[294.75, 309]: -1.5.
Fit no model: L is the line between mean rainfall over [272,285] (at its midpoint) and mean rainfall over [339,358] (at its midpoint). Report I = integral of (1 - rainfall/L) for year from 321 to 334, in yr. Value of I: -2.5 yr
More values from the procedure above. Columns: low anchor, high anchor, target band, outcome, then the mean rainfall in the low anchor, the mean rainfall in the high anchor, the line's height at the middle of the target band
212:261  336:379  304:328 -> -4.11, 152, 145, 147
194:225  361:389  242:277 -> -2.52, 149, 149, 149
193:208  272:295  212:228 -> 1.51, 157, 153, 156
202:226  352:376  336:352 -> -0.24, 145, 143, 143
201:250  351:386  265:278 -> -0.52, 148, 146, 147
